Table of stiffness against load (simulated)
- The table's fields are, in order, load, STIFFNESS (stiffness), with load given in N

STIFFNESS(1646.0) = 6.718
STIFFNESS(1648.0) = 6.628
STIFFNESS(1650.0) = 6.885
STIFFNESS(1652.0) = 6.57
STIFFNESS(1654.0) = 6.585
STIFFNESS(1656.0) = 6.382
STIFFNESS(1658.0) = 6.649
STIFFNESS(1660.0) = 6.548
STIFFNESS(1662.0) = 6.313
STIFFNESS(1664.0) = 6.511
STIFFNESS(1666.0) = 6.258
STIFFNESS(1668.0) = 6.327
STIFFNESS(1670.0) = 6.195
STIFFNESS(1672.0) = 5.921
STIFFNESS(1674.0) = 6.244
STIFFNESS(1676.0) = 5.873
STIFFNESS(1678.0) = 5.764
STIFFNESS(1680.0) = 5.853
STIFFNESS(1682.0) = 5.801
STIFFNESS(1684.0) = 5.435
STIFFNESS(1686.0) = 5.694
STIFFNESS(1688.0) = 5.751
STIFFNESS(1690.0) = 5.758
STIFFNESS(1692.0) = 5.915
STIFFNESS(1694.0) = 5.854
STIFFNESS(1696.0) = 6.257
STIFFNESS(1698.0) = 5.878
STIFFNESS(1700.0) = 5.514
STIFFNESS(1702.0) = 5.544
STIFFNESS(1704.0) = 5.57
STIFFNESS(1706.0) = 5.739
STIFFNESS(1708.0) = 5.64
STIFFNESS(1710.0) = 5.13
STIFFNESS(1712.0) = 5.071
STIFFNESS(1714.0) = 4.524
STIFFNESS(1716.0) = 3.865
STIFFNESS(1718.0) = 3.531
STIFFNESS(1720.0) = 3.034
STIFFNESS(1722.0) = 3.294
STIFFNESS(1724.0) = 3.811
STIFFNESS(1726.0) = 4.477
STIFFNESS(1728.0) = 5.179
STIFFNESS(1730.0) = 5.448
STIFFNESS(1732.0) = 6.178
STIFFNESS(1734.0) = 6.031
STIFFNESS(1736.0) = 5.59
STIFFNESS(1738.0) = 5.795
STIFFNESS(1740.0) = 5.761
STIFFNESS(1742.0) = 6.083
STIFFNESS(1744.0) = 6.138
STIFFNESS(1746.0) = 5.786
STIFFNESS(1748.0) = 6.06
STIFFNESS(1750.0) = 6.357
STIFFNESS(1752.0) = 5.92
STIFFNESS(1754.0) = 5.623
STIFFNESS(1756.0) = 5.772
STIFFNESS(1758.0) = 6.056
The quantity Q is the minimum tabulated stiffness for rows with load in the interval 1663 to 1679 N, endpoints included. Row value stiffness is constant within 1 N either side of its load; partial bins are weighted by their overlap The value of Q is 5.764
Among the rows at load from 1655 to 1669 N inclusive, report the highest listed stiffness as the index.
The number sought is 6.649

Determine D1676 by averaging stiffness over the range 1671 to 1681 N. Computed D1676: 5.93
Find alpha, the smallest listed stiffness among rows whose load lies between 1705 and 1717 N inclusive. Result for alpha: 3.865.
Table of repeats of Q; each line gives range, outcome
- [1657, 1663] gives 6.313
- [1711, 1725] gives 3.034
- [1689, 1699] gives 5.758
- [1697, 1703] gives 5.514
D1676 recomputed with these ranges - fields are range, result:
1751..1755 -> 5.77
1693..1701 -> 5.88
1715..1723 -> 3.43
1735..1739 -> 5.69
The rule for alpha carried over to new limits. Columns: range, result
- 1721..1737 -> 3.294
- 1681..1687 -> 5.435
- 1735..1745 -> 5.59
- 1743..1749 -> 5.786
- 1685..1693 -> 5.694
